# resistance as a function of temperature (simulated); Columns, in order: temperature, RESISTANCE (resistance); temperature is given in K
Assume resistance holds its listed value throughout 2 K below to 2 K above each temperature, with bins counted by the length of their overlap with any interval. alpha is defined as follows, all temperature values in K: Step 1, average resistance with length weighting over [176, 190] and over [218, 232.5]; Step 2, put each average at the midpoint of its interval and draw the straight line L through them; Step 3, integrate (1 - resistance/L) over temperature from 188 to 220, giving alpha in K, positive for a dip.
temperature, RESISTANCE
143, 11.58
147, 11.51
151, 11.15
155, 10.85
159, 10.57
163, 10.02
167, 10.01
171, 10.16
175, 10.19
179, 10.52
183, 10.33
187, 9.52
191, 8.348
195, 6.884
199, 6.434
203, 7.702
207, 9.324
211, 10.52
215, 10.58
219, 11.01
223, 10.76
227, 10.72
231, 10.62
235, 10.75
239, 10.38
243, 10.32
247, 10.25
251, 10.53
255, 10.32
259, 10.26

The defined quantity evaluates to 4.92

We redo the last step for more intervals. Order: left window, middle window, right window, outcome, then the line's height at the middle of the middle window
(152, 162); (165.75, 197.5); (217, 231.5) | 3.8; 10.7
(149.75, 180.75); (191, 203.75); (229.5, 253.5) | 4.0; 10.4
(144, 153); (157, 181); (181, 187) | 0.8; 10.6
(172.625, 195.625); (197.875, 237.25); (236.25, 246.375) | 0.3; 9.99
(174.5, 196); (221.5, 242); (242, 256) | -1.1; 10.1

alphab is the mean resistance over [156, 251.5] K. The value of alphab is 9.85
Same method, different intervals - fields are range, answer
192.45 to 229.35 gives 9.32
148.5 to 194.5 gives 10.1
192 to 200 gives 6.9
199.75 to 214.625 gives 9.1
